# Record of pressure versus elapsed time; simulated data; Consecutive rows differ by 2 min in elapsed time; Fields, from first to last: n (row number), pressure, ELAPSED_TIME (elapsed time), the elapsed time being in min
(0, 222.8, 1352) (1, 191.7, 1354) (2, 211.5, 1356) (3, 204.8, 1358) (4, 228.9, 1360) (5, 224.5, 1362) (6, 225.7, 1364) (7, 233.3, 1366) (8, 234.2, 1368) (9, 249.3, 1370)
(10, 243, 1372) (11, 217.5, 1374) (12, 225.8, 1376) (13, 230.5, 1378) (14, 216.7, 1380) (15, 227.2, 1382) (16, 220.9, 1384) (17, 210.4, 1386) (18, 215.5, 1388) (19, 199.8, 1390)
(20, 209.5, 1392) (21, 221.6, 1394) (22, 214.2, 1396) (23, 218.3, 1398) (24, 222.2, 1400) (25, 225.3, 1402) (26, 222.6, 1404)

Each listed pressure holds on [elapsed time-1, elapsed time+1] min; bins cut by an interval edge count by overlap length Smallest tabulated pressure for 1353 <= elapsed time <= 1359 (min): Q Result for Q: 191.7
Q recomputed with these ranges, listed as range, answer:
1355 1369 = 204.8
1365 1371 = 233.3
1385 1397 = 199.8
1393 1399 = 214.2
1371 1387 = 210.4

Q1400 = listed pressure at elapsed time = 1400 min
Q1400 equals 222.2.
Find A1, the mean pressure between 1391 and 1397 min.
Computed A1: 215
